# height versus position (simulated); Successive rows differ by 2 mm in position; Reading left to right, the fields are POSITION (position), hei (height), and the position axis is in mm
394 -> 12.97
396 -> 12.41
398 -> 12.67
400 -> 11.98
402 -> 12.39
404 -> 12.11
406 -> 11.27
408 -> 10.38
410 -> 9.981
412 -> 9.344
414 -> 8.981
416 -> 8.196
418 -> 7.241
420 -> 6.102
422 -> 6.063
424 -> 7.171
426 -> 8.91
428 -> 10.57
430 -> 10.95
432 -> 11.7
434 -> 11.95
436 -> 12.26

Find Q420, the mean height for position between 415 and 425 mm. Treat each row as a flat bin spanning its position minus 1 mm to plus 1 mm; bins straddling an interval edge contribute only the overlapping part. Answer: 6.95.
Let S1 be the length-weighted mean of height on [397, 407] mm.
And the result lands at 12.1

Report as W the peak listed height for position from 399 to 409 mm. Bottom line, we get 12.39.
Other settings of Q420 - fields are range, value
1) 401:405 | 12.2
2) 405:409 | 10.8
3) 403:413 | 10.6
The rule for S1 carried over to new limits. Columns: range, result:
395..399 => 12.5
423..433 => 9.86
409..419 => 8.75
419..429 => 7.76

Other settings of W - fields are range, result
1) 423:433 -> 11.7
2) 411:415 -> 9.344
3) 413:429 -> 10.57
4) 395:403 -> 12.67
